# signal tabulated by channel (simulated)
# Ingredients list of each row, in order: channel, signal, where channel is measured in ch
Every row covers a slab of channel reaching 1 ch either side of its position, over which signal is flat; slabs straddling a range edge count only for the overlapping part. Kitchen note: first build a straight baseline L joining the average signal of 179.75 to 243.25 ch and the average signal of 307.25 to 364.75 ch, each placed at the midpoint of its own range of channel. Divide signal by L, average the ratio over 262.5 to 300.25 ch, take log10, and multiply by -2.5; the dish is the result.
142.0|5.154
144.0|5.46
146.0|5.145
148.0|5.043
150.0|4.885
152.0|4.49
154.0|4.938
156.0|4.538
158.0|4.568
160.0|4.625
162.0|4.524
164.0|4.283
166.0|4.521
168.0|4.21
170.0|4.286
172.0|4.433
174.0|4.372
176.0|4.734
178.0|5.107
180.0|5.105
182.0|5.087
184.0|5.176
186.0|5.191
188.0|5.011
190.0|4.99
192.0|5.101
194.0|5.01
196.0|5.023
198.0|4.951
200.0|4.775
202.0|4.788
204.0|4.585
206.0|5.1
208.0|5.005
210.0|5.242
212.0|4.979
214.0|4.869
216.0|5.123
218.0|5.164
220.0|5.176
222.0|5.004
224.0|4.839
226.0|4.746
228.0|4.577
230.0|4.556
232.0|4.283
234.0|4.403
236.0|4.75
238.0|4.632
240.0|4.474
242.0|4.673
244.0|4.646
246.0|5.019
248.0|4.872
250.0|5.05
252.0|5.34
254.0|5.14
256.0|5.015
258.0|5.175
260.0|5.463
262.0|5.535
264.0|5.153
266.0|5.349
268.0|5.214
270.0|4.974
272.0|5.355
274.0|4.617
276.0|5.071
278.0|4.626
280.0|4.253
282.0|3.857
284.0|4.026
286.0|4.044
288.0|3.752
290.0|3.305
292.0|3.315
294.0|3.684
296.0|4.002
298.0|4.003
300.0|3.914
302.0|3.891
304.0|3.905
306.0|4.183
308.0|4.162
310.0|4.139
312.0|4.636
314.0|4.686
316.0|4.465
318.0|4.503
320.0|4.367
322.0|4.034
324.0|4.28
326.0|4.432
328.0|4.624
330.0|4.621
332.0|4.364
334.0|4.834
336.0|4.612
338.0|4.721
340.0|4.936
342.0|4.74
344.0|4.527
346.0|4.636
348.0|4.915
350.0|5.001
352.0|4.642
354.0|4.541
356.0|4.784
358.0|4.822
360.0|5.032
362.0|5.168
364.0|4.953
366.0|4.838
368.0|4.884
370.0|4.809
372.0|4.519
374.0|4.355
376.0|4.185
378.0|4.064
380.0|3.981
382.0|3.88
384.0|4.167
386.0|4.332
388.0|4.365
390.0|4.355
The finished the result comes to 0.09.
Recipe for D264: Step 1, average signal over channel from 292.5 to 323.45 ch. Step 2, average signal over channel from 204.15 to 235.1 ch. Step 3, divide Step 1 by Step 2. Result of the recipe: 0.9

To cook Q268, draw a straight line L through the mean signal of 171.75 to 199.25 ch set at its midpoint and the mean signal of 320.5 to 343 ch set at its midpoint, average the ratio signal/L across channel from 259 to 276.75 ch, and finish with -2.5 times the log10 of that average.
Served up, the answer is -0.10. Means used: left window 4.96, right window 4.56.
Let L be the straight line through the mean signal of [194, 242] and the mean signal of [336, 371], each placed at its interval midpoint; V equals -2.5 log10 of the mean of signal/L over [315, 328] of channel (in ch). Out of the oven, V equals 0.106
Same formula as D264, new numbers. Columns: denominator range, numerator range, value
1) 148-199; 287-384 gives 0.92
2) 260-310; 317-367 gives 1.07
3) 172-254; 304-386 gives 0.93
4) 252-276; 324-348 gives 0.89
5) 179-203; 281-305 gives 0.76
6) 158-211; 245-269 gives 1.08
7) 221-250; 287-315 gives 0.85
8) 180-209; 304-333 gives 0.88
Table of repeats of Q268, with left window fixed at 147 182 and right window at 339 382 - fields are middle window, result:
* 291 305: 0.216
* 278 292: 0.196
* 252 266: -0.134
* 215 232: -0.049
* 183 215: -0.077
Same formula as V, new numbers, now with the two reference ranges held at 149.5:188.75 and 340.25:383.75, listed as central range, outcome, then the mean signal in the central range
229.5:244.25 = 0.03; 4.55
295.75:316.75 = 0.11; 4.18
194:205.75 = -0.04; 4.86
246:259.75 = -0.10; 5.11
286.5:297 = 0.27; 3.63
